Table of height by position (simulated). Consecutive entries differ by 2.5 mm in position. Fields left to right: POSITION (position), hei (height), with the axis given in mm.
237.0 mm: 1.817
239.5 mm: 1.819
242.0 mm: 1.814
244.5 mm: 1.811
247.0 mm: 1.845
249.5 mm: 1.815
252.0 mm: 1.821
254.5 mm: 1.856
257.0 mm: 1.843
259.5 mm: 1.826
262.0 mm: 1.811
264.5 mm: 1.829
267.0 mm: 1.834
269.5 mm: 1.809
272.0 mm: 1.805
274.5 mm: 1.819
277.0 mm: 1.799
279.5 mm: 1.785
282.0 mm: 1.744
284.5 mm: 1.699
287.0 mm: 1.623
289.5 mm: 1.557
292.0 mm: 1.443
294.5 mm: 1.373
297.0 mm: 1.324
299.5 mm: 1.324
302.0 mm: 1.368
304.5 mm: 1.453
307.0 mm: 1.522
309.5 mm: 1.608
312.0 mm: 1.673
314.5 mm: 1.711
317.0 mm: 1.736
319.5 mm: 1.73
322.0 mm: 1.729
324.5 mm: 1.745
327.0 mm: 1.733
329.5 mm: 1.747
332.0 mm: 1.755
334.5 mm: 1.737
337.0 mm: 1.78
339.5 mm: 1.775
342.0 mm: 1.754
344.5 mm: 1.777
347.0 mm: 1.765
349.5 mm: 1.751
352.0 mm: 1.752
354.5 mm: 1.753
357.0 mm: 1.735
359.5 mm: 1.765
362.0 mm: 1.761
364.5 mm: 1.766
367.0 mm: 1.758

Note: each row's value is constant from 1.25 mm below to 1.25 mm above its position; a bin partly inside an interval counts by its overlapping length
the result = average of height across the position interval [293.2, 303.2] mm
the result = 1.35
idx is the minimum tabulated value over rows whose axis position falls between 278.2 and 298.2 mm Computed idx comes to 1.324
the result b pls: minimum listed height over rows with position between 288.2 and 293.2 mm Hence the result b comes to 1.443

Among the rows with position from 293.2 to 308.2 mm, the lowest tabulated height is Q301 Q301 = 1.324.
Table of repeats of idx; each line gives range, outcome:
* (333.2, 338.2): 1.737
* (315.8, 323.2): 1.729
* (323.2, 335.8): 1.733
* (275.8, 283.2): 1.744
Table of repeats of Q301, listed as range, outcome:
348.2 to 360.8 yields 1.735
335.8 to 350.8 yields 1.751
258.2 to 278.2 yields 1.799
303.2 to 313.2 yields 1.453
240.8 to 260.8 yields 1.811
